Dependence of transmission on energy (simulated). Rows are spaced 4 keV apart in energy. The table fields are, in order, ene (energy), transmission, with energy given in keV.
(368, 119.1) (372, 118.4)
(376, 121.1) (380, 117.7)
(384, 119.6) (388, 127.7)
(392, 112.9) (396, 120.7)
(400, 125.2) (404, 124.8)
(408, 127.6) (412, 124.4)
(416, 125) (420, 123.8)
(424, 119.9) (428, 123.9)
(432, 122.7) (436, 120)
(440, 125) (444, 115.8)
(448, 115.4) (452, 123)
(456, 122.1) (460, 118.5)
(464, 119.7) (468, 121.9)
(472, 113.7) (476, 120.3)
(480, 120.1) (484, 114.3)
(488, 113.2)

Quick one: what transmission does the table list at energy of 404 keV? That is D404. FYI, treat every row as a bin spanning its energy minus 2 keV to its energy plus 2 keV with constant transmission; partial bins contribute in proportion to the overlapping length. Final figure 124.8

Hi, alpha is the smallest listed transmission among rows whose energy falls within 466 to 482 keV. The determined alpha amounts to 113.7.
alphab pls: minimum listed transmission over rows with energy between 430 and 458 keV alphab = 115.4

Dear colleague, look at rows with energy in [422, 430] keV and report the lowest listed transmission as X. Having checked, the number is 119.9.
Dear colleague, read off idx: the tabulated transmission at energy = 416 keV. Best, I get 125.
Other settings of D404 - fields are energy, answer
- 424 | 119.9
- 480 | 120.1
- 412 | 124.4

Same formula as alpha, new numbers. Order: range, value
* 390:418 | 112.9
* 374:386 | 117.7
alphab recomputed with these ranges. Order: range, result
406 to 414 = 124.4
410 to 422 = 123.8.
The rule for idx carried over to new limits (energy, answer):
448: 115.4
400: 125.2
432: 122.7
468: 121.9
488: 113.2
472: 113.7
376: 121.1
